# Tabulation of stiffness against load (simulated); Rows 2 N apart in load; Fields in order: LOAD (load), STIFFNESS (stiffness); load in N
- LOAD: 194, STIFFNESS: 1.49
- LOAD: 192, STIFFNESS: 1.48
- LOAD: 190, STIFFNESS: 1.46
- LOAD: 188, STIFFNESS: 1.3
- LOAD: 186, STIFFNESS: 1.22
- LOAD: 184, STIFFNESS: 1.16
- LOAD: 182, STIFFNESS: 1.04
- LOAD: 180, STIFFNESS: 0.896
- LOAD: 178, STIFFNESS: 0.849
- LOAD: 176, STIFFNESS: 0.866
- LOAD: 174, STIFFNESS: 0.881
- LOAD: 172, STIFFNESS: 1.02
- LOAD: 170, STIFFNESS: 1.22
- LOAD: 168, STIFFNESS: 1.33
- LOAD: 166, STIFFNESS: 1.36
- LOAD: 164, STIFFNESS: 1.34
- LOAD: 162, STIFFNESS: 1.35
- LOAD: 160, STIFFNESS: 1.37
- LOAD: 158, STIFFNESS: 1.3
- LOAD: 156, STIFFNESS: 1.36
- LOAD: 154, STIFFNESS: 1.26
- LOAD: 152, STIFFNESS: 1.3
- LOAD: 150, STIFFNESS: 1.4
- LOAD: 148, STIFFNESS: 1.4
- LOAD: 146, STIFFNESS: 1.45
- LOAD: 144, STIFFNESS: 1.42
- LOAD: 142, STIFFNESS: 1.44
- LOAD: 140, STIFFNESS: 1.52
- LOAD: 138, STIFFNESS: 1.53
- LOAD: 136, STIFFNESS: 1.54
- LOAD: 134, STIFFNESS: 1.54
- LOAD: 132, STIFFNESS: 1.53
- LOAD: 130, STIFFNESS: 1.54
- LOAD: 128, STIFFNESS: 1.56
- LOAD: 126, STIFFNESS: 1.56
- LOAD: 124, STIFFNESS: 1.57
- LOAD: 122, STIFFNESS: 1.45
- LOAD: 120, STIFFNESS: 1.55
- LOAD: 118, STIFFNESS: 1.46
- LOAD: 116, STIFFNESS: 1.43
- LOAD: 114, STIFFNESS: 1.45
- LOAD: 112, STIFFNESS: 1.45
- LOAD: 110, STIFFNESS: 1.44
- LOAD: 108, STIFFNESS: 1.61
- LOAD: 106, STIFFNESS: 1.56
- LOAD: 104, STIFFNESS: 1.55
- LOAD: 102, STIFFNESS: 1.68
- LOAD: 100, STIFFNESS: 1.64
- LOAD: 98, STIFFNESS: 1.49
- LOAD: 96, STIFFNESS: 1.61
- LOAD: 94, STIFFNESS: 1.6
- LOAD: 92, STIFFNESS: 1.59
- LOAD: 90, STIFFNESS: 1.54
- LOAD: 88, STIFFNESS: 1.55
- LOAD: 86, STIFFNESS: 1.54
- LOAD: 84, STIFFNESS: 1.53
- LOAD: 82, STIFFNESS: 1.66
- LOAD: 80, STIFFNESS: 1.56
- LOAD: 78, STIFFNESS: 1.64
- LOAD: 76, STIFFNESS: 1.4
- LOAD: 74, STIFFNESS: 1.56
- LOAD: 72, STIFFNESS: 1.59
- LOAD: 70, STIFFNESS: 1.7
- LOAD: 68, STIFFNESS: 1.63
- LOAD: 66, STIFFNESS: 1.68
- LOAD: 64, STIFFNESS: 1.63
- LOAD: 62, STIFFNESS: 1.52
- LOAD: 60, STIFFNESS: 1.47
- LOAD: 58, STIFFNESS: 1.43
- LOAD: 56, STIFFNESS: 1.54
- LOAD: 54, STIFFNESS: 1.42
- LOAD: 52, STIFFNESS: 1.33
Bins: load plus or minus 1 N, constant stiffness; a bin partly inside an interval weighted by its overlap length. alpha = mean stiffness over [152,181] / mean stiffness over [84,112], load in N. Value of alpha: 0.8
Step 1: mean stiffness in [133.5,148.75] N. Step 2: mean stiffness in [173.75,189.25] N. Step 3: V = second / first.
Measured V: 0.70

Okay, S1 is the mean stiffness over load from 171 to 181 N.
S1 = 0.902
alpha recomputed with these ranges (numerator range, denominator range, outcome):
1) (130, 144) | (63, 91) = 0.95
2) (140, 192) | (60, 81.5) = 0.79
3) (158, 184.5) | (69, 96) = 0.72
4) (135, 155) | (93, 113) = 0.91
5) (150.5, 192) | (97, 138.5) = 0.79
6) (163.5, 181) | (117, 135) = 0.70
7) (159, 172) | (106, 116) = 0.88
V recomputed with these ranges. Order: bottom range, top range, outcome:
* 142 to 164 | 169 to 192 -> 0.81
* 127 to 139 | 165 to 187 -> 0.70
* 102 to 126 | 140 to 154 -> 0.93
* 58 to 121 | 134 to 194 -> 0.83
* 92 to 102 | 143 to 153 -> 0.87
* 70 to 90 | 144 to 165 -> 0.87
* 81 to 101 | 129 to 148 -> 0.95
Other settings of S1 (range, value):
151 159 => 1.31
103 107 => 1.56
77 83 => 1.62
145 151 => 1.42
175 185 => 0.962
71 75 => 1.58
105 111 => 1.54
